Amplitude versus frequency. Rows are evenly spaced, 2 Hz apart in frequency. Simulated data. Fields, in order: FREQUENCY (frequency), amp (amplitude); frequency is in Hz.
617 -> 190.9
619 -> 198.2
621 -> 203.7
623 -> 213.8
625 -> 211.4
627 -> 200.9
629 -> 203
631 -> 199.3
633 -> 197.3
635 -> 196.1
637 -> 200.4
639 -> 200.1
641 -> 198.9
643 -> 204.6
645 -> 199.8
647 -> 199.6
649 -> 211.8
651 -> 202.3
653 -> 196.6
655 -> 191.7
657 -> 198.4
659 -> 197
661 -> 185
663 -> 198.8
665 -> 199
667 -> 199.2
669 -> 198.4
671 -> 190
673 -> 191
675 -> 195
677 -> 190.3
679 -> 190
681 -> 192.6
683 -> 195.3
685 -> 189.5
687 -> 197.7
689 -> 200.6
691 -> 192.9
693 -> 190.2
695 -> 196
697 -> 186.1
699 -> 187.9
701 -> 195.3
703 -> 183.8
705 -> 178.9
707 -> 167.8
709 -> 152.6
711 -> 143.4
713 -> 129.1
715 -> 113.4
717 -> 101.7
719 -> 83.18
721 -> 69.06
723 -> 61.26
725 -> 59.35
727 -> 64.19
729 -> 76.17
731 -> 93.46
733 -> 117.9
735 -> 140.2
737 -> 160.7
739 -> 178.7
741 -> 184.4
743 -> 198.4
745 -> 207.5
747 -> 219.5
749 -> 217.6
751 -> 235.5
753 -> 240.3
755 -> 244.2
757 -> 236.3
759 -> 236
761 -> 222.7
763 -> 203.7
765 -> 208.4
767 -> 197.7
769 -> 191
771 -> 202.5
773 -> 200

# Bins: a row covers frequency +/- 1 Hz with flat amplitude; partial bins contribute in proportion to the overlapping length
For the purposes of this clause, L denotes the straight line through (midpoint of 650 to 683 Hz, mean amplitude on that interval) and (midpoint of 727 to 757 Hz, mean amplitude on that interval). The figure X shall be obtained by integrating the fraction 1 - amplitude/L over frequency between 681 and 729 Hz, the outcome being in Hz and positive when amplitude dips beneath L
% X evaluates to 9.8 Hz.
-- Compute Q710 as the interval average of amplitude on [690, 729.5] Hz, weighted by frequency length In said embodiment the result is 137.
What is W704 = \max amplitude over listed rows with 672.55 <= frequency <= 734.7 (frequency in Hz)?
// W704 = 200.6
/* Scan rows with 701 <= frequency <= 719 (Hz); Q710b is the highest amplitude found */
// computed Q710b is 195.3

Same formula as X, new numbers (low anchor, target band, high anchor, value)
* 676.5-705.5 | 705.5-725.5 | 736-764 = 8.9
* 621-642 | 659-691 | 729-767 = 0.8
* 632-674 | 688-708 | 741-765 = 2.0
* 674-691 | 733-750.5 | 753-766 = 2.7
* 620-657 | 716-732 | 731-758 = 9.8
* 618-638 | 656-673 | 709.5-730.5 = -4.0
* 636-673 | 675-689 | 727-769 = 0.1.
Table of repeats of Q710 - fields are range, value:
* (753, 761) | 237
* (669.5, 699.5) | 193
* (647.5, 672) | 197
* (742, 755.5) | 223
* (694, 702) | 191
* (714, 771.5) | 164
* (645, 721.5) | 179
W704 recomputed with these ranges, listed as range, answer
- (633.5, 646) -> 204.6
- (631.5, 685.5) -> 211.8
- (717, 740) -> 178.7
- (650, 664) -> 202.3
